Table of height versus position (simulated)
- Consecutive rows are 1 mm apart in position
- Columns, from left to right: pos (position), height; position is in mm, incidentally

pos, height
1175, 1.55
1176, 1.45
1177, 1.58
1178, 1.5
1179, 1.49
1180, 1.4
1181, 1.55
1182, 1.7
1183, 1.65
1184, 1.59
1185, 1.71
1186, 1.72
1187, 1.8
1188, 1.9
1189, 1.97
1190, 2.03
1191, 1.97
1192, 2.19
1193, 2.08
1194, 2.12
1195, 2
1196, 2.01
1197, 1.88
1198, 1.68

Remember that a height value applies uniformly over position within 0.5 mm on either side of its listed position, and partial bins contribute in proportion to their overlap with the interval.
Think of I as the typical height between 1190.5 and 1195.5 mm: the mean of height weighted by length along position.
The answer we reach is 2.07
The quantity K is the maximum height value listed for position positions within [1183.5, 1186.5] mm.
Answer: 1.72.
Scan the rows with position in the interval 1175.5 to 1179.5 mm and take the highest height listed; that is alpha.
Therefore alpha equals 1.58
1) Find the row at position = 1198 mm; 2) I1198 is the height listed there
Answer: 1.68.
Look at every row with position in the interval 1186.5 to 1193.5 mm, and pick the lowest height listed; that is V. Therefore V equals 1.8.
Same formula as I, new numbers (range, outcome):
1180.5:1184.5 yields 1.62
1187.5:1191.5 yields 1.97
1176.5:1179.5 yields 1.52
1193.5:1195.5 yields 2.06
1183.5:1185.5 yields 1.65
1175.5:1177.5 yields 1.52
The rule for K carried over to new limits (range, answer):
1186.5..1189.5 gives 1.97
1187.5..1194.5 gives 2.19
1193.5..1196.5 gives 2.12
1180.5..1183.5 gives 1.7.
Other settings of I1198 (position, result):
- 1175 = 1.55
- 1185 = 1.71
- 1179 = 1.49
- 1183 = 1.65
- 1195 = 2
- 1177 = 1.58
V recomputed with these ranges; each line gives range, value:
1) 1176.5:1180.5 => 1.4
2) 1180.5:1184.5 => 1.55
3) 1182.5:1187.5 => 1.59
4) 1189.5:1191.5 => 1.97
